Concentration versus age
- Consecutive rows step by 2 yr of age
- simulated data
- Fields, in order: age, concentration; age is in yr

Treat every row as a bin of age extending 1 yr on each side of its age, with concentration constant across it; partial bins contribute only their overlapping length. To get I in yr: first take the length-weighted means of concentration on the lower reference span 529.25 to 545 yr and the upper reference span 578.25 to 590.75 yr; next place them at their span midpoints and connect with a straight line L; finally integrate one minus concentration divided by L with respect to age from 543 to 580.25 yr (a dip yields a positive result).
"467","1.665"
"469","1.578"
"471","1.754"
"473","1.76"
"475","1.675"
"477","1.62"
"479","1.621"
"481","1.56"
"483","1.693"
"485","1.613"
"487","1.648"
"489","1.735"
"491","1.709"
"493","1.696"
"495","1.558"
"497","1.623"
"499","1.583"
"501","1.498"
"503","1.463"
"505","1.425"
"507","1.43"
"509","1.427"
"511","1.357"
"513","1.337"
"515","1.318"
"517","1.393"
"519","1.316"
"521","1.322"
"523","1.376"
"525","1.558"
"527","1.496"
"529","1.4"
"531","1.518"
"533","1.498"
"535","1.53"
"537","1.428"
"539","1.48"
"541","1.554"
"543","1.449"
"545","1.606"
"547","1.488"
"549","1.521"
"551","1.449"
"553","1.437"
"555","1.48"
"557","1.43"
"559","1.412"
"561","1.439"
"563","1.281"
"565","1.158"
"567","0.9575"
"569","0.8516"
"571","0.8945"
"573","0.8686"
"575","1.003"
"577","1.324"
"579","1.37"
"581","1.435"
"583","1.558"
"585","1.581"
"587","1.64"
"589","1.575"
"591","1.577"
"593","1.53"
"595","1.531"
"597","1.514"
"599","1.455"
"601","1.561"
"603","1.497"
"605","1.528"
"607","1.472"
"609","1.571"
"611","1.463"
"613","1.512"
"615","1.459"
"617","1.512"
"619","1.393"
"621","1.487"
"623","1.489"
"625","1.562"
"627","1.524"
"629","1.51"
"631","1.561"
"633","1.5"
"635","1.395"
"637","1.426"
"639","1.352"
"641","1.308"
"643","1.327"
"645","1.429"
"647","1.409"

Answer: 5.7 yr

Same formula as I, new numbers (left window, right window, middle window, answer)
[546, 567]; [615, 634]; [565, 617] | 2.2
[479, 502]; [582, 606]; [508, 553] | 4.2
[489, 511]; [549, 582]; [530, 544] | -1.2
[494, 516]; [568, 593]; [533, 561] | -2.1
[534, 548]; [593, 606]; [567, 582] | 4.1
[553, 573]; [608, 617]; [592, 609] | -1.0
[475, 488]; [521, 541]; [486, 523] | 1.7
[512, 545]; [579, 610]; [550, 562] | 0.3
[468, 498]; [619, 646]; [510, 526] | 2.3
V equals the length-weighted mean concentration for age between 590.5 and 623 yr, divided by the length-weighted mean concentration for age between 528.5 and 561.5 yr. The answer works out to 1.02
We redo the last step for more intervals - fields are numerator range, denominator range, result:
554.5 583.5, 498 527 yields 0.86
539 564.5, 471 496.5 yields 0.88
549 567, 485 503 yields 0.84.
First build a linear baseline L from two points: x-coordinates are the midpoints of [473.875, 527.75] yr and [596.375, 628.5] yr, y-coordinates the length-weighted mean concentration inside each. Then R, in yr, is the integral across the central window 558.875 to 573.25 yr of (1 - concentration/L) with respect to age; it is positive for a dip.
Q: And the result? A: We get 3.9 yr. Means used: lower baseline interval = 1.52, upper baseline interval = 1.5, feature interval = 1.1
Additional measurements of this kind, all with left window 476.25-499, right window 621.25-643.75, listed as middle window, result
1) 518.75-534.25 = 1.4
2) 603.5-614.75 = -0.2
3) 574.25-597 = 0.6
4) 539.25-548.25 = 0.3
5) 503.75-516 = 1.7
